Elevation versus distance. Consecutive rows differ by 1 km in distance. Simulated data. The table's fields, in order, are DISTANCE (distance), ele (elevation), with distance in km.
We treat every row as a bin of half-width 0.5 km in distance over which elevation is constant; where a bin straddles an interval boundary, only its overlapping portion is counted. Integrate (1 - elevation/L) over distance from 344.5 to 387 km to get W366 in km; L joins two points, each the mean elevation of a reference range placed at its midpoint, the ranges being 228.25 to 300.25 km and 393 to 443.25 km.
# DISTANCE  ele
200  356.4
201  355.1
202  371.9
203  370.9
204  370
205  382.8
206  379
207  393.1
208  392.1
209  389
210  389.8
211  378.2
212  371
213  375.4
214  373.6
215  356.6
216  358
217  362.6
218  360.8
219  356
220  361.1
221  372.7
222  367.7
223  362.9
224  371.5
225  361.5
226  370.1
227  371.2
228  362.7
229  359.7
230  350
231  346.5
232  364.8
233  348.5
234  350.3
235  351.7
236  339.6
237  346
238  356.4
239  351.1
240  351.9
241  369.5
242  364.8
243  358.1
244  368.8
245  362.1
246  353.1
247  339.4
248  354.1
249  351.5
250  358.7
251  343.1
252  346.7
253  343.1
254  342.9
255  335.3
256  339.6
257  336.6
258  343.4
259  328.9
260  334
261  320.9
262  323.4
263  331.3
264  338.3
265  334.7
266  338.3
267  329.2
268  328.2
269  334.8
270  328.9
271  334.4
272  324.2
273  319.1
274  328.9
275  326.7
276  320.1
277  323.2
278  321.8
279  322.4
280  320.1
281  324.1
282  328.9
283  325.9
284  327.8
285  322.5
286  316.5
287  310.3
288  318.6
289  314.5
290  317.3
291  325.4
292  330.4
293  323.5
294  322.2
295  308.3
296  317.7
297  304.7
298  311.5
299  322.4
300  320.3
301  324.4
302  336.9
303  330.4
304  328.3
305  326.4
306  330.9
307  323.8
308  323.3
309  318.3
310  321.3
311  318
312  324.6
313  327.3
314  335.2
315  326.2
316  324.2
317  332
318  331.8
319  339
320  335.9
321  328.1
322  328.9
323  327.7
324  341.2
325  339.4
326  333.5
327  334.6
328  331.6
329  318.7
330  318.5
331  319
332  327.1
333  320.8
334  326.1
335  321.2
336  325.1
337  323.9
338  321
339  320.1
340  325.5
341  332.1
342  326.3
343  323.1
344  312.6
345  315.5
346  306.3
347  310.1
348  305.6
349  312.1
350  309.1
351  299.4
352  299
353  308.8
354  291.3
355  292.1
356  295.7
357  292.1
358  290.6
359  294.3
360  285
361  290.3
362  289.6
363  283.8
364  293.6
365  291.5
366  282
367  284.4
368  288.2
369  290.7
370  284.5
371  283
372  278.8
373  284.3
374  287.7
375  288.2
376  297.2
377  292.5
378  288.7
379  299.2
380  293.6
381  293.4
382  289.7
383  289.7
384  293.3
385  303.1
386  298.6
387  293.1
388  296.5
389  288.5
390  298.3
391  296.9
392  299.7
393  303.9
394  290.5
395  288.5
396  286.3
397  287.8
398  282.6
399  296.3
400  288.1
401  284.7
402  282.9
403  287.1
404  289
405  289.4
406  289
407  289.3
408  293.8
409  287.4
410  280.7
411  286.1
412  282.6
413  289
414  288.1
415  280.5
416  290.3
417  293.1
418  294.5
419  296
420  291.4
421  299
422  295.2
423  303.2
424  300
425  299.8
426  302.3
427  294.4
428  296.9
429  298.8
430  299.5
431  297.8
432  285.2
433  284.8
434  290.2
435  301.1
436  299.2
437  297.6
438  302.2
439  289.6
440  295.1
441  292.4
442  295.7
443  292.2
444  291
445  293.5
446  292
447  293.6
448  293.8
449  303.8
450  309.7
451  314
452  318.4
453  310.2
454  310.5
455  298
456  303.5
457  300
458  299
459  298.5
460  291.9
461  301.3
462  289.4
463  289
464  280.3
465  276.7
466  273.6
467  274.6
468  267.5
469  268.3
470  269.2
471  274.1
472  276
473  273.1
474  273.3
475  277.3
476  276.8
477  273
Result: 1.78 km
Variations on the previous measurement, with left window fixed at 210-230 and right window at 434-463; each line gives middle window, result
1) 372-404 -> 2.5 km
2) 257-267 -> 0.6 km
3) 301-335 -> 0.9 km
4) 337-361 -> 1.5 km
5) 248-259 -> 0.4 km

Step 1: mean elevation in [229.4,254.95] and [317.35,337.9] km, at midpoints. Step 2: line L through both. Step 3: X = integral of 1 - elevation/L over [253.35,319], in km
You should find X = 2.7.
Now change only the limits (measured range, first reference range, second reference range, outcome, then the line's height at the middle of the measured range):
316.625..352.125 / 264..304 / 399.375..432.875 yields -1.3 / 312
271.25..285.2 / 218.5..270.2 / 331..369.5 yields 0.5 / 335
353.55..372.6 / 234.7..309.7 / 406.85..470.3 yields 1.4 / 311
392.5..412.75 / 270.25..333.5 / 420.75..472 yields 1.0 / 303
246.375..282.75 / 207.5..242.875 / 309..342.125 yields 1.7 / 349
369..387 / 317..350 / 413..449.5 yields 1.2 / 311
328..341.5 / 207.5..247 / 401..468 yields 0.1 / 327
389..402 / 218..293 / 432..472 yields 0.6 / 307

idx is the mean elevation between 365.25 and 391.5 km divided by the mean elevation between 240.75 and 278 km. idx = 0.9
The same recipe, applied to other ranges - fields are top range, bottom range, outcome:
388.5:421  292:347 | 0.89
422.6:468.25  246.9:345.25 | 0.90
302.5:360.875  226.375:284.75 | 0.94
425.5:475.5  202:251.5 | 0.80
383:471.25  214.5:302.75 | 0.86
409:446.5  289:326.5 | 0.90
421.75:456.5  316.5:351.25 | 0.92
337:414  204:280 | 0.84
